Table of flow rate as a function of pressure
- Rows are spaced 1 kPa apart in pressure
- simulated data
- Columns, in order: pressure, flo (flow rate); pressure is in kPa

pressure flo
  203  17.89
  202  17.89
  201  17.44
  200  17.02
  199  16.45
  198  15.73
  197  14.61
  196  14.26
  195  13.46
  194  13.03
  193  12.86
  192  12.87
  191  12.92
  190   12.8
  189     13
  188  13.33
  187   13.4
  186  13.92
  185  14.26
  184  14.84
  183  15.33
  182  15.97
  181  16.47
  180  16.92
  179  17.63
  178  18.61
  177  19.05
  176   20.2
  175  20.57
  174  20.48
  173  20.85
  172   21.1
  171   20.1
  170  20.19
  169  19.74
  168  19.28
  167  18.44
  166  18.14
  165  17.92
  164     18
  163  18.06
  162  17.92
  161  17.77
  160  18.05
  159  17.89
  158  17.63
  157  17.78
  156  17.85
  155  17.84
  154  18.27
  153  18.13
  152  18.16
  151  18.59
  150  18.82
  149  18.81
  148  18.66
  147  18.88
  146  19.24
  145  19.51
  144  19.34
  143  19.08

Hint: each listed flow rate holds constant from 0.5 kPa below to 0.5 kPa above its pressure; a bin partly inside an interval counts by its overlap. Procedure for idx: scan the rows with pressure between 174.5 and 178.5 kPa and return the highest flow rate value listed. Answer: 20.57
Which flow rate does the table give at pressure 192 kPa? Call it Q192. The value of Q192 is 12.87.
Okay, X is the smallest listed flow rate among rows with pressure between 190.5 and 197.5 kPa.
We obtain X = 12.86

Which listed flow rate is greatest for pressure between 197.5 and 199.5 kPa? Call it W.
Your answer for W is 16.45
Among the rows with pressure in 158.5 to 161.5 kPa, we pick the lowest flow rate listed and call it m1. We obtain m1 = 17.77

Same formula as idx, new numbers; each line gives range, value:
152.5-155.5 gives 18.27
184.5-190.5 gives 14.26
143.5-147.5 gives 19.51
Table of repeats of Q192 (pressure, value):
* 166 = 18.14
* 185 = 14.26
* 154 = 18.27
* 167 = 18.44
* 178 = 18.61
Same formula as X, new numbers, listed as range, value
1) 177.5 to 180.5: 16.92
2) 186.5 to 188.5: 13.33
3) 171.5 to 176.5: 20.2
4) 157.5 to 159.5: 17.63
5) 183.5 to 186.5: 13.92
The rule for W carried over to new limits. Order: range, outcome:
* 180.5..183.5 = 16.47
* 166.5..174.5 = 21.1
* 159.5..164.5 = 18.06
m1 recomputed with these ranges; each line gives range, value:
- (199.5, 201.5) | 17.02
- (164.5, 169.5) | 17.92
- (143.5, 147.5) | 18.88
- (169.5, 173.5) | 20.1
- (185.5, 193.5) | 12.8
